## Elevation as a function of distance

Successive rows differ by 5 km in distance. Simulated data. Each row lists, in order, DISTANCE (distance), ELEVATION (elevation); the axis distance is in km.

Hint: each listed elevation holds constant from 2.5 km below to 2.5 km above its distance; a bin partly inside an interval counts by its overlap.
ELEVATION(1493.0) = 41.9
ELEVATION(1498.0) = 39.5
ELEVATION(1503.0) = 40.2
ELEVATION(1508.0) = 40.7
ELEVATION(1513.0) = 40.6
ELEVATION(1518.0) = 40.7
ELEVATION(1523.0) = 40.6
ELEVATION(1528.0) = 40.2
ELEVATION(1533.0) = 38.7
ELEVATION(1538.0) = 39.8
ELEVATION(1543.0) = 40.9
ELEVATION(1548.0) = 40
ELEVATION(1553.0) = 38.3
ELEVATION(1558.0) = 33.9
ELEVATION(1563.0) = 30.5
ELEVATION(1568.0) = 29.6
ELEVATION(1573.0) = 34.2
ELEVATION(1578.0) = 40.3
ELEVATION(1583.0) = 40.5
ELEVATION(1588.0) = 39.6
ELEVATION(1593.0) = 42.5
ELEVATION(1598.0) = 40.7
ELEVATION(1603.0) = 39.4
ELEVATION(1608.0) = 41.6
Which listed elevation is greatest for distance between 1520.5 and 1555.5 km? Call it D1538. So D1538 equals 40.9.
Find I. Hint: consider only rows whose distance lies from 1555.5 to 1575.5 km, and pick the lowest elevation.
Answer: 29.6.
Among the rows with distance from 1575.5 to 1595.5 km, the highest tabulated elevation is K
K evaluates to 42.5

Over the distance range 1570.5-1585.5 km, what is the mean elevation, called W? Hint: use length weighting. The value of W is 38.3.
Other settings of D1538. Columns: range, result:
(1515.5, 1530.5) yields 40.7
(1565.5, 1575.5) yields 34.2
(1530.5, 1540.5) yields 39.8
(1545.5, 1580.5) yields 40.3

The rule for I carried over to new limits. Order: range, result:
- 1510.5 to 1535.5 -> 38.7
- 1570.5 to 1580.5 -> 34.2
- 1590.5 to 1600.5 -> 40.7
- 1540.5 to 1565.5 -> 30.5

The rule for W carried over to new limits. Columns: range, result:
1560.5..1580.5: 33.6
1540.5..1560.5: 38.3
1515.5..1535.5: 40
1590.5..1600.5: 41.6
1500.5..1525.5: 40.6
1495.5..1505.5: 39.9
